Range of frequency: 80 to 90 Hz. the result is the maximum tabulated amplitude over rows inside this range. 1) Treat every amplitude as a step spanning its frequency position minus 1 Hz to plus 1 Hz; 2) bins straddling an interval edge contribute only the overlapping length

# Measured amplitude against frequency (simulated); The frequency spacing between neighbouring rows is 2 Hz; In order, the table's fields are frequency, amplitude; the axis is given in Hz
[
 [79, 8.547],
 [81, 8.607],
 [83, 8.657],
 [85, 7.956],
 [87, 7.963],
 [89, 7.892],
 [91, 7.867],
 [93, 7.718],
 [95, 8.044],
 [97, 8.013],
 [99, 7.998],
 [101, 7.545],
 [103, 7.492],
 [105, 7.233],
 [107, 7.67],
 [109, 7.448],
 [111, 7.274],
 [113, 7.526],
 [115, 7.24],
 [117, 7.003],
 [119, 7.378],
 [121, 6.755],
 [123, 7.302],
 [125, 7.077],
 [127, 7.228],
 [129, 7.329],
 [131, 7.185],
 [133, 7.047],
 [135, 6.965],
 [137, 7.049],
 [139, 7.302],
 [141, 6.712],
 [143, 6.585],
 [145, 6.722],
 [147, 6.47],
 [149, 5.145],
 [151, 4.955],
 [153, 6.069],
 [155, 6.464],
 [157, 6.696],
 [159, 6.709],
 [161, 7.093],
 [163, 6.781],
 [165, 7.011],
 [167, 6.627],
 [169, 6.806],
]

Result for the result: 8.657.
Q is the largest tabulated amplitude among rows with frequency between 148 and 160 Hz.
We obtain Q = 6.709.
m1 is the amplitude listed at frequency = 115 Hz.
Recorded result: 7.24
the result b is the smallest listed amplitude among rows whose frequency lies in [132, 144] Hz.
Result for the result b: 6.585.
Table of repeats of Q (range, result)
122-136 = 7.329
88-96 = 8.044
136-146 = 7.302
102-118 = 7.67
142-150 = 6.722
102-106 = 7.492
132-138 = 7.049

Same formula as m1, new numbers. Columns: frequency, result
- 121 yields 6.755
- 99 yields 7.998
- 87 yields 7.963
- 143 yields 6.585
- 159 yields 6.709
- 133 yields 7.047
